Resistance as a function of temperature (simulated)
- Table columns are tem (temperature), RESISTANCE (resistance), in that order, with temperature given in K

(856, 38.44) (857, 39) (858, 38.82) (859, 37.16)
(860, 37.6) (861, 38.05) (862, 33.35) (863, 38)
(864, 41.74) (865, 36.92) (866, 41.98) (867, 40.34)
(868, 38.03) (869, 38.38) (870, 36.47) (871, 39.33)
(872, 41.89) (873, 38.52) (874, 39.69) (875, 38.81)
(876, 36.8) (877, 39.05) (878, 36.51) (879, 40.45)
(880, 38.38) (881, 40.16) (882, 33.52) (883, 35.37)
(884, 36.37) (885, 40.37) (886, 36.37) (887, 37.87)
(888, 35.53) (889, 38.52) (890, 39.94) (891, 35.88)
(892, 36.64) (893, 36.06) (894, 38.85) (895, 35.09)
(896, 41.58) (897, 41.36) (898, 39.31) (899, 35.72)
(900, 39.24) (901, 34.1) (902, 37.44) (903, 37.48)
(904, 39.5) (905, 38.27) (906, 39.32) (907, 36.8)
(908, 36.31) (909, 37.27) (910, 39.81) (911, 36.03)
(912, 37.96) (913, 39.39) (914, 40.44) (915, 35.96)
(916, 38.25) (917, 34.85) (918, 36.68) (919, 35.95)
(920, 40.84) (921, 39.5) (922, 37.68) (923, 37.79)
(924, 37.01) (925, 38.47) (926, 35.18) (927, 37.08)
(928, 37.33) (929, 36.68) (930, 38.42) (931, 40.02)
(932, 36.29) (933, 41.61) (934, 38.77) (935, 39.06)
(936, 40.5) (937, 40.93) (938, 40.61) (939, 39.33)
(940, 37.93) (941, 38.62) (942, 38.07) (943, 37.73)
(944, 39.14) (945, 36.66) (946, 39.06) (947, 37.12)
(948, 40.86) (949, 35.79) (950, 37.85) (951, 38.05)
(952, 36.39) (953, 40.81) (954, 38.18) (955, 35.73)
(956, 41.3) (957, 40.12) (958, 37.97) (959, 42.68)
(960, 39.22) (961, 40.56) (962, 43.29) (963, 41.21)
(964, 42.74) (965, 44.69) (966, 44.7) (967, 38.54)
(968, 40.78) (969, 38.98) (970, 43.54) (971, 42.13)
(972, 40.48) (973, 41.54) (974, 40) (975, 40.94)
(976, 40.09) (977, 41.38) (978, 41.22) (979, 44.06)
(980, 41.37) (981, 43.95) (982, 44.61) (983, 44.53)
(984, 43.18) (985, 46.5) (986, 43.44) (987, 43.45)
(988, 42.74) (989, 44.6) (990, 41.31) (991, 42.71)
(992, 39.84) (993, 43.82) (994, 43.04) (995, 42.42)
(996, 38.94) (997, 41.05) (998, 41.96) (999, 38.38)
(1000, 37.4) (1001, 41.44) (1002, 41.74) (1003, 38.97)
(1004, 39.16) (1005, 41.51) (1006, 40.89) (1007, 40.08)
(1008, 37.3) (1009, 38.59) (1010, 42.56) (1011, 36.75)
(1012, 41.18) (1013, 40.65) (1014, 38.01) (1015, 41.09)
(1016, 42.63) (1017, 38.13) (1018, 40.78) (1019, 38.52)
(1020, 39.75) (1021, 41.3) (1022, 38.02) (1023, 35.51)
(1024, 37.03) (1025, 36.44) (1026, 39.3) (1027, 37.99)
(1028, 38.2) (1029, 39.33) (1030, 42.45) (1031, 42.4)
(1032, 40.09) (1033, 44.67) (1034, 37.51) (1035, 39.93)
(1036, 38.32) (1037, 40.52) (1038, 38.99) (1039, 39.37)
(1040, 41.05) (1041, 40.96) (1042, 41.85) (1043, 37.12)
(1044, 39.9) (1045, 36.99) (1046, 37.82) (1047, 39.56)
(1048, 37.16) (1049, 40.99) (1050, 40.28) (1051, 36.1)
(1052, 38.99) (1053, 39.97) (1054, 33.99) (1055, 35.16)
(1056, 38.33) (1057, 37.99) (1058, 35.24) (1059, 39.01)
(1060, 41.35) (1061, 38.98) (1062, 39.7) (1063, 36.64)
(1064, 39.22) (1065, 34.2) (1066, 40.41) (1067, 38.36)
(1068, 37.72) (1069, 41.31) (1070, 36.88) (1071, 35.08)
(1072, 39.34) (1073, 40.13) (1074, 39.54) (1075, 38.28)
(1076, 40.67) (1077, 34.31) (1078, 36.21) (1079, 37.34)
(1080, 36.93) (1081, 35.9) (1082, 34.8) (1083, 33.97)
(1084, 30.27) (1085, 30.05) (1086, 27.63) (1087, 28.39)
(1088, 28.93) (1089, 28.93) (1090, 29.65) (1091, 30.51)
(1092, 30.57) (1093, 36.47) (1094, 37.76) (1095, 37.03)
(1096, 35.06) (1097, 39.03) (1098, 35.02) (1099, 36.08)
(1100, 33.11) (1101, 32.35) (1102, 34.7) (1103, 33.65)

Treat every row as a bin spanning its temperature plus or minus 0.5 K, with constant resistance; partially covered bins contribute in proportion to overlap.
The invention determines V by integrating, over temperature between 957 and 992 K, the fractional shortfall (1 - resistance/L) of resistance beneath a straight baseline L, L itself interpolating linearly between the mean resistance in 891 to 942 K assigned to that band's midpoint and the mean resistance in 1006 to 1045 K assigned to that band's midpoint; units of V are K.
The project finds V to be -2.9 K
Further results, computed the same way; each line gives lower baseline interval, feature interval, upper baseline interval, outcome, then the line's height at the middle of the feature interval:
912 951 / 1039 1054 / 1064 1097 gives -1.31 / 35.9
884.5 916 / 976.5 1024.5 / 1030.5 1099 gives -4.60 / 37.4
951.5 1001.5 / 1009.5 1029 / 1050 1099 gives -0.02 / 39.1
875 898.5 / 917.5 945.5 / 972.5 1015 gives 0.69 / 39.3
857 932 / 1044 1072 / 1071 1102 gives -2.49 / 35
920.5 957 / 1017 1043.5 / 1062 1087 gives -1.76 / 37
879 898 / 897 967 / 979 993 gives 2.76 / 40.2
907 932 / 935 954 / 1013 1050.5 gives -0.29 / 38.1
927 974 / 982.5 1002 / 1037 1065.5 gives -1.49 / 39.1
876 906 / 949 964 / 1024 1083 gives -0.57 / 38.1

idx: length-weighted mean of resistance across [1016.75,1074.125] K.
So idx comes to 38.8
